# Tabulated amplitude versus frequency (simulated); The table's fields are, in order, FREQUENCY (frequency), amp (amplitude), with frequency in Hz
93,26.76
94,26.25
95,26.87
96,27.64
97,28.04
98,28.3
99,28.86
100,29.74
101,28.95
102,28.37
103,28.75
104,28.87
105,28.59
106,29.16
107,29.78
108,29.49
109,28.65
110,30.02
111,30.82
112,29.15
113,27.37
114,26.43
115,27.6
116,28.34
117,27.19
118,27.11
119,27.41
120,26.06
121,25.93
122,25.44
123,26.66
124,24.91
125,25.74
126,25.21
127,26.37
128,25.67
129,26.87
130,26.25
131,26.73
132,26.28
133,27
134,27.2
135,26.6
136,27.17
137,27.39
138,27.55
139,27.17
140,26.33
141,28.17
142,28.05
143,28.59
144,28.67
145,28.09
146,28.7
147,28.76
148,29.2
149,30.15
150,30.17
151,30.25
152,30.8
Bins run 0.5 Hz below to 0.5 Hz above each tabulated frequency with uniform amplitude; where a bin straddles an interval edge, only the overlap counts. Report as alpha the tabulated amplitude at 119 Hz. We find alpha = 27.41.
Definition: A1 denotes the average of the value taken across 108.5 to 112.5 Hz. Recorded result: 29.7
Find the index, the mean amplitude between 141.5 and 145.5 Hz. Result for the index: 28.4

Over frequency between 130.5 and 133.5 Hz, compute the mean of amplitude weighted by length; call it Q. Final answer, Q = 26.7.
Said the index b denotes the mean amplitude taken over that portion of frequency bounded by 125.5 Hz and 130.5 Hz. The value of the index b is 26.1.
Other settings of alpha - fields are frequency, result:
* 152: 30.8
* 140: 26.33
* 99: 28.86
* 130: 26.25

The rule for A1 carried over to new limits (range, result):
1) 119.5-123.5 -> 26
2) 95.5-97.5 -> 27.8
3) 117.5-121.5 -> 26.6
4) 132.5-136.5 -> 27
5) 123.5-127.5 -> 25.6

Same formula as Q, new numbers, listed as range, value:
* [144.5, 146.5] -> 28.4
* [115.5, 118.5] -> 27.5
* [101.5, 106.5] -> 28.7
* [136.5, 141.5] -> 27.3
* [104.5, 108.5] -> 29.3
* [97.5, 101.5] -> 29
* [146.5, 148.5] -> 29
